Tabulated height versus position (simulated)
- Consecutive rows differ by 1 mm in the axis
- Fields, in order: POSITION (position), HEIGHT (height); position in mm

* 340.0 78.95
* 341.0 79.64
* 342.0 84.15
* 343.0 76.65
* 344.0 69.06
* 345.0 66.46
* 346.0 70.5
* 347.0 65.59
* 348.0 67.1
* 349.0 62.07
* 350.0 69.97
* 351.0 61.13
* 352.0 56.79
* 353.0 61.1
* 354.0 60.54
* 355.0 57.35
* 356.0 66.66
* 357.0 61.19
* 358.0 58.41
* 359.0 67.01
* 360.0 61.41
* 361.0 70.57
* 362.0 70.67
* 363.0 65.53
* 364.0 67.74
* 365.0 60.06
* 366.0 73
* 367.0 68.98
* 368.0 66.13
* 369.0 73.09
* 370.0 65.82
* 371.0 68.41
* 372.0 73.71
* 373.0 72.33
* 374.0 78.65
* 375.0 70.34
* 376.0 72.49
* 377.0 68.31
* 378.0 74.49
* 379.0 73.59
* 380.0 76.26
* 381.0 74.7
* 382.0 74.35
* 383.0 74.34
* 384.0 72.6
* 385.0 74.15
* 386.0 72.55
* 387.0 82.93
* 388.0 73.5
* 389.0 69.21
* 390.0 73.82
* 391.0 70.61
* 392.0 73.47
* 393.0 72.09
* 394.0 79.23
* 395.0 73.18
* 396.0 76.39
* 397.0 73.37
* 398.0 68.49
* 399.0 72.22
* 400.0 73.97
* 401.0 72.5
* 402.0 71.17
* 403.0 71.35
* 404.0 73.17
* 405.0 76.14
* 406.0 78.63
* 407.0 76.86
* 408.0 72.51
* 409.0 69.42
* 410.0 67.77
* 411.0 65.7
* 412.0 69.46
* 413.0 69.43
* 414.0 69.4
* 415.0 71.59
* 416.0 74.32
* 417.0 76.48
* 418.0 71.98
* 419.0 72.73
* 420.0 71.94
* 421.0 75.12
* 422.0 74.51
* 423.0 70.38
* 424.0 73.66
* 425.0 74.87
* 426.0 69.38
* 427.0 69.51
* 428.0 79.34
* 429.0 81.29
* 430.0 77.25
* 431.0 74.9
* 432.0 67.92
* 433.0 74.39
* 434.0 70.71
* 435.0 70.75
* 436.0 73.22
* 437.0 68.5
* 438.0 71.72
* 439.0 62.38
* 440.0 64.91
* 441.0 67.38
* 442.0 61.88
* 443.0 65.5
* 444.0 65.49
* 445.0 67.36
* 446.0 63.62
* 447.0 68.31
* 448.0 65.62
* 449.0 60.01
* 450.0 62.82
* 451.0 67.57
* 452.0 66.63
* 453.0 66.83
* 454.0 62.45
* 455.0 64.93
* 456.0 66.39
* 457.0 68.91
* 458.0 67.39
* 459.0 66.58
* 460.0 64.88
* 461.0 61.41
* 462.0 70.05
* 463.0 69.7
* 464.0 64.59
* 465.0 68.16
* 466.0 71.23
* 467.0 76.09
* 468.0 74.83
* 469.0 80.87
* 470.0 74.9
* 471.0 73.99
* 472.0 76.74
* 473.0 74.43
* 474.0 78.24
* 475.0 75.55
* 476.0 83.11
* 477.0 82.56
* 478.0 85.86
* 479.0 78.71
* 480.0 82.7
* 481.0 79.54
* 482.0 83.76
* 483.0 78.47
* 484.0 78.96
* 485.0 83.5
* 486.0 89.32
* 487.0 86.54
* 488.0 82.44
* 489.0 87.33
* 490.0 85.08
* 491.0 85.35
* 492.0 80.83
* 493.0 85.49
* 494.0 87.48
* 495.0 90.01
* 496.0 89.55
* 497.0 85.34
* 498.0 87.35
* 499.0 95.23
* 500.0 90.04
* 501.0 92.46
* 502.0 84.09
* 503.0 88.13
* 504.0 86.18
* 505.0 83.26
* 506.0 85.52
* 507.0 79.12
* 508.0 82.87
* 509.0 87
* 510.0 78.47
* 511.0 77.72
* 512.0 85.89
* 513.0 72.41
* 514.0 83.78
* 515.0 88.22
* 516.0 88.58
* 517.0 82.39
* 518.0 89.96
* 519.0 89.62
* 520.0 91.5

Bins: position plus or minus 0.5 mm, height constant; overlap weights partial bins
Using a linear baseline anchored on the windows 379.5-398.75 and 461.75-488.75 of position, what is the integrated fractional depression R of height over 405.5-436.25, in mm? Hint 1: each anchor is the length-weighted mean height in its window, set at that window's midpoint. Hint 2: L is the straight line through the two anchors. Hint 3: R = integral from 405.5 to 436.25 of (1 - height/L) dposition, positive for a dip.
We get 1.1 mm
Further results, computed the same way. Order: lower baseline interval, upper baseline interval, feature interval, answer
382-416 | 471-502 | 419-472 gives 6.1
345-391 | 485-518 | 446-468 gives 3.6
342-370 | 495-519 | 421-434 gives 0.2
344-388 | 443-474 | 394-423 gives -1.7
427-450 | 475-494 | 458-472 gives 1.2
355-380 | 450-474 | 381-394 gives -1.0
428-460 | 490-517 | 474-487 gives -0.5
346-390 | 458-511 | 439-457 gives 2.7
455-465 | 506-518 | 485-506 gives -2.5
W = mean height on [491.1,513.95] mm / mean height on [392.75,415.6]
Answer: 1.2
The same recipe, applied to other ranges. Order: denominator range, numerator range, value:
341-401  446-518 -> 1.12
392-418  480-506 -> 1.18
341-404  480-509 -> 1.22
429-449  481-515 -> 1.24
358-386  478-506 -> 1.21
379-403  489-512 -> 1.16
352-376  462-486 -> 1.16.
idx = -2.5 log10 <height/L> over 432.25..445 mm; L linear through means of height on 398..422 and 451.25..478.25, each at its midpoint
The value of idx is 0.060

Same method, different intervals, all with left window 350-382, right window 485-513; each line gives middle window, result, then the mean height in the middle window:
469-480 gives 0.05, 78.7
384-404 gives -0.03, 73.4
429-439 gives 0.07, 72.1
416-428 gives 0.03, 73.1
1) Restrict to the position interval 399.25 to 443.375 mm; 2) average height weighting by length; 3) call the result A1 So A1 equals 71.7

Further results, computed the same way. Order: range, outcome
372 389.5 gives 73.8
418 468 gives 69.1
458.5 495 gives 78.2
